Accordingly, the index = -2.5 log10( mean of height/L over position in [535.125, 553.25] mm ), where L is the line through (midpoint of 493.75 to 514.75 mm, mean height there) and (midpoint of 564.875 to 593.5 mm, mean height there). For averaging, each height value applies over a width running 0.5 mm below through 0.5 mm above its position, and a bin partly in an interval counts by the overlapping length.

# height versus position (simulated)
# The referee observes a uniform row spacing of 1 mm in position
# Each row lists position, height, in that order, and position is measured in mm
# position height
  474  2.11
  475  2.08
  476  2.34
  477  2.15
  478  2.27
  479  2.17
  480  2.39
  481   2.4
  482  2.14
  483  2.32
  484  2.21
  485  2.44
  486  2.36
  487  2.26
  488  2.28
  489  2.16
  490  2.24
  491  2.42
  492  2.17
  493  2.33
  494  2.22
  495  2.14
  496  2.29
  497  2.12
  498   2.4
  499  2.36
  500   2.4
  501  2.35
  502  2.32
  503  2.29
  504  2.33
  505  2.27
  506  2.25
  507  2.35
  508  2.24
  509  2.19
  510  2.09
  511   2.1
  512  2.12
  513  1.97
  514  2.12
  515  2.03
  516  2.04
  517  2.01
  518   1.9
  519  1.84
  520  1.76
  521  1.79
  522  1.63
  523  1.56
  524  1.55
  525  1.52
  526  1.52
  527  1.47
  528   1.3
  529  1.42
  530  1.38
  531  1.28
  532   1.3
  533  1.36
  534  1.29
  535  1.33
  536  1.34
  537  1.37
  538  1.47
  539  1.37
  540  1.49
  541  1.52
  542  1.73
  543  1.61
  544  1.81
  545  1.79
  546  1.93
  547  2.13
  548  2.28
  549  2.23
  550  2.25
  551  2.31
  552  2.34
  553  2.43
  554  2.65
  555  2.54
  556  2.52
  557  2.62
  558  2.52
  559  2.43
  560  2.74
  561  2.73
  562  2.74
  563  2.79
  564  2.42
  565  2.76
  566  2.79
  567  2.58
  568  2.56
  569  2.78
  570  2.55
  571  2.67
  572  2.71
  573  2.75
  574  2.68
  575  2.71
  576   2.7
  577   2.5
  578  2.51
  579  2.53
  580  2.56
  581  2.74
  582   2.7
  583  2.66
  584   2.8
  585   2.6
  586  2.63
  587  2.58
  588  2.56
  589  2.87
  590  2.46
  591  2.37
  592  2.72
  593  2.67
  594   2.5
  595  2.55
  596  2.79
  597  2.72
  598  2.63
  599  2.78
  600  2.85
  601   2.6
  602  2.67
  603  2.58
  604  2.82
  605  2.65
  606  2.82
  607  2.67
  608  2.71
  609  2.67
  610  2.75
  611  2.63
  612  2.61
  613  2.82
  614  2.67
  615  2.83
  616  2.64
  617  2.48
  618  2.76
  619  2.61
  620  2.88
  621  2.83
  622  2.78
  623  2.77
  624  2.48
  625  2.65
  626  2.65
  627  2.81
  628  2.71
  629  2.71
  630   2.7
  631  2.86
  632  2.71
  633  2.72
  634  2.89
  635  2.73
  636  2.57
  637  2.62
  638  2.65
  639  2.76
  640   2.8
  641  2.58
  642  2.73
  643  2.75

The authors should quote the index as 0.32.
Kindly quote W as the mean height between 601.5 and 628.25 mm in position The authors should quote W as 2.7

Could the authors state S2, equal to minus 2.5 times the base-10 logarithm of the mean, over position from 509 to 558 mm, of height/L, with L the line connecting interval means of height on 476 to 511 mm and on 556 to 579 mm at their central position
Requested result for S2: 0.33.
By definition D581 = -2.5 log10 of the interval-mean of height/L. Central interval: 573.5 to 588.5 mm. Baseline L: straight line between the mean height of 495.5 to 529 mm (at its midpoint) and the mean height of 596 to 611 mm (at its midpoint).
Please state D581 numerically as -0.04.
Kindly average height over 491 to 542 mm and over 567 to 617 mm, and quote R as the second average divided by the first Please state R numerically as 1.4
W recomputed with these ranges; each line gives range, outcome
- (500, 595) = 2.19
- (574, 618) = 2.66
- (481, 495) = 2.27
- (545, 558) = 2.34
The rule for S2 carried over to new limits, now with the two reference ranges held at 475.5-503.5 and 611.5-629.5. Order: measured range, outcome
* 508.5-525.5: 0.243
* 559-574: -0.060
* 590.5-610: -0.014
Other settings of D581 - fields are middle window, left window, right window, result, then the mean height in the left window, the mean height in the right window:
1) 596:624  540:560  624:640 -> -0.06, 2.19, 2.71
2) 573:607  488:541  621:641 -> -0.10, 1.9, 2.71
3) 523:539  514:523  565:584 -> 0.41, 1.87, 2.66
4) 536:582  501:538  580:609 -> -0.04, 1.8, 2.67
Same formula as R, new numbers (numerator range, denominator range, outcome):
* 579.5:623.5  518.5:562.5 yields 1.44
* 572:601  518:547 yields 1.72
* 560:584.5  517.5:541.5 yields 1.79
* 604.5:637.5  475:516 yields 1.21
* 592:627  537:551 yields 1.48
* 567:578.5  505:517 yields 1.24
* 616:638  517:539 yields 1.80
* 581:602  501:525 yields 1.31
